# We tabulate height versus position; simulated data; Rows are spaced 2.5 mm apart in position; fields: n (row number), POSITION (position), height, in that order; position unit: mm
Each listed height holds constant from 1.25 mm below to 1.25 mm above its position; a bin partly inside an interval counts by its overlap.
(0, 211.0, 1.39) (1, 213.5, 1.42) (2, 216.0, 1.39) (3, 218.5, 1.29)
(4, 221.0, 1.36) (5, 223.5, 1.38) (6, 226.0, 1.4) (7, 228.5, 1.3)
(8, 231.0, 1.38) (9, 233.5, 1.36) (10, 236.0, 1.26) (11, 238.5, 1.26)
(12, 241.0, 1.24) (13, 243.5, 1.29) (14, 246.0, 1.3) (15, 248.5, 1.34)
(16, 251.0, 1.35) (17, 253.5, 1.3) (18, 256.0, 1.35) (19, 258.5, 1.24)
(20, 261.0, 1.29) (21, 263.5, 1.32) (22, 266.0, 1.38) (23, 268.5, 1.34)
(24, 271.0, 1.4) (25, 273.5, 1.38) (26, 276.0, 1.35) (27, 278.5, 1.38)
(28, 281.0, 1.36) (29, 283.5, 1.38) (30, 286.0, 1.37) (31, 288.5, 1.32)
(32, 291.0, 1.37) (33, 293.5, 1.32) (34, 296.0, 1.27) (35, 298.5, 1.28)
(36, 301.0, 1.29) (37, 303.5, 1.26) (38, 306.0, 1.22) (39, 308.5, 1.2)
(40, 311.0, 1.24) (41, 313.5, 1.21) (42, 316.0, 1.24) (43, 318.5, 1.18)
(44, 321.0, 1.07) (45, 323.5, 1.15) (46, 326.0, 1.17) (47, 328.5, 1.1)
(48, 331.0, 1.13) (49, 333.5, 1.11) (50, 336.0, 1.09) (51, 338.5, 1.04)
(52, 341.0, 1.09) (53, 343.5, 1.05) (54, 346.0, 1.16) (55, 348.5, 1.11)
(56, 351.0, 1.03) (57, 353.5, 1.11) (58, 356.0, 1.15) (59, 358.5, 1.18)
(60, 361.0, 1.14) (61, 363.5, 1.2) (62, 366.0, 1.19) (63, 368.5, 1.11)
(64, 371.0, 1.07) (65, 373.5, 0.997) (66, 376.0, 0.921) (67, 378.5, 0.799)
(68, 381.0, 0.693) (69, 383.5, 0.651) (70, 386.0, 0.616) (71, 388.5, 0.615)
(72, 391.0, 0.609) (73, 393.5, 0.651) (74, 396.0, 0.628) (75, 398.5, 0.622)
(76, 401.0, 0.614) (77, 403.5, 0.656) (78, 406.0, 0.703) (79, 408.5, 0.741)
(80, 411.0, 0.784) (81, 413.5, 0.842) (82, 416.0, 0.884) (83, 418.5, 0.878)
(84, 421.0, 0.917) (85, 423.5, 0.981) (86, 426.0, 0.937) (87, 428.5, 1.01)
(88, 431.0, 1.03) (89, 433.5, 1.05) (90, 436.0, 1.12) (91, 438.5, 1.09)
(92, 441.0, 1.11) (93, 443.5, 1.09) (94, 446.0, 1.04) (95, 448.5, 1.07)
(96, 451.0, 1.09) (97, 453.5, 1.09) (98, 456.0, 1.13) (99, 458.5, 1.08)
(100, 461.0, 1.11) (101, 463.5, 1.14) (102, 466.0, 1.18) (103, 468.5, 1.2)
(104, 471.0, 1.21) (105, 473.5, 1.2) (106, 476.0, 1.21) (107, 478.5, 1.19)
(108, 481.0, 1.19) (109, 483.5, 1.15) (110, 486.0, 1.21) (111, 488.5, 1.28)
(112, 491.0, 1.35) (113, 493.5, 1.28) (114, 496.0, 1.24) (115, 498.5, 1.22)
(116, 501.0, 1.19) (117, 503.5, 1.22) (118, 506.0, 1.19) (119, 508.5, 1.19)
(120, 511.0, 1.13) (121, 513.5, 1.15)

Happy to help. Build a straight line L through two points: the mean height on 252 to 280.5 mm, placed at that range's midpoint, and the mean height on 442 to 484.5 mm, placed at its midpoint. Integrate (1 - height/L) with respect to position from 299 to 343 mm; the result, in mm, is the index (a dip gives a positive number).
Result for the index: 4.1 mm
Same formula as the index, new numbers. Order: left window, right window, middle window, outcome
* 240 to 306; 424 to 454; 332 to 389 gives 8.43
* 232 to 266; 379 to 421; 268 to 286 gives -2.70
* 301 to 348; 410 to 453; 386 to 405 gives 7.64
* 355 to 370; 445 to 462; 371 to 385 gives 3.86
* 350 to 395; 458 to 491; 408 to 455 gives 3.90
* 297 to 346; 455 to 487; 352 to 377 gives 1.24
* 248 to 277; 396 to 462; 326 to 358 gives 1.27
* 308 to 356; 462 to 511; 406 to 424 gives 5.03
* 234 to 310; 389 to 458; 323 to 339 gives 0.54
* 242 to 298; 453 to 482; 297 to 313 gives 0.71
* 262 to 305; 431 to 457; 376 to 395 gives 8.06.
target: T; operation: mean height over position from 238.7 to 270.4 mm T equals 1.31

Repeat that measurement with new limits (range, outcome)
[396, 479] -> 0.993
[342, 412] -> 0.887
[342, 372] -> 1.13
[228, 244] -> 1.3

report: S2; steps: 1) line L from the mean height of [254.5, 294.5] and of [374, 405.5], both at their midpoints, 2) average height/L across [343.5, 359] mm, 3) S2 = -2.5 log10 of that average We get -0.23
